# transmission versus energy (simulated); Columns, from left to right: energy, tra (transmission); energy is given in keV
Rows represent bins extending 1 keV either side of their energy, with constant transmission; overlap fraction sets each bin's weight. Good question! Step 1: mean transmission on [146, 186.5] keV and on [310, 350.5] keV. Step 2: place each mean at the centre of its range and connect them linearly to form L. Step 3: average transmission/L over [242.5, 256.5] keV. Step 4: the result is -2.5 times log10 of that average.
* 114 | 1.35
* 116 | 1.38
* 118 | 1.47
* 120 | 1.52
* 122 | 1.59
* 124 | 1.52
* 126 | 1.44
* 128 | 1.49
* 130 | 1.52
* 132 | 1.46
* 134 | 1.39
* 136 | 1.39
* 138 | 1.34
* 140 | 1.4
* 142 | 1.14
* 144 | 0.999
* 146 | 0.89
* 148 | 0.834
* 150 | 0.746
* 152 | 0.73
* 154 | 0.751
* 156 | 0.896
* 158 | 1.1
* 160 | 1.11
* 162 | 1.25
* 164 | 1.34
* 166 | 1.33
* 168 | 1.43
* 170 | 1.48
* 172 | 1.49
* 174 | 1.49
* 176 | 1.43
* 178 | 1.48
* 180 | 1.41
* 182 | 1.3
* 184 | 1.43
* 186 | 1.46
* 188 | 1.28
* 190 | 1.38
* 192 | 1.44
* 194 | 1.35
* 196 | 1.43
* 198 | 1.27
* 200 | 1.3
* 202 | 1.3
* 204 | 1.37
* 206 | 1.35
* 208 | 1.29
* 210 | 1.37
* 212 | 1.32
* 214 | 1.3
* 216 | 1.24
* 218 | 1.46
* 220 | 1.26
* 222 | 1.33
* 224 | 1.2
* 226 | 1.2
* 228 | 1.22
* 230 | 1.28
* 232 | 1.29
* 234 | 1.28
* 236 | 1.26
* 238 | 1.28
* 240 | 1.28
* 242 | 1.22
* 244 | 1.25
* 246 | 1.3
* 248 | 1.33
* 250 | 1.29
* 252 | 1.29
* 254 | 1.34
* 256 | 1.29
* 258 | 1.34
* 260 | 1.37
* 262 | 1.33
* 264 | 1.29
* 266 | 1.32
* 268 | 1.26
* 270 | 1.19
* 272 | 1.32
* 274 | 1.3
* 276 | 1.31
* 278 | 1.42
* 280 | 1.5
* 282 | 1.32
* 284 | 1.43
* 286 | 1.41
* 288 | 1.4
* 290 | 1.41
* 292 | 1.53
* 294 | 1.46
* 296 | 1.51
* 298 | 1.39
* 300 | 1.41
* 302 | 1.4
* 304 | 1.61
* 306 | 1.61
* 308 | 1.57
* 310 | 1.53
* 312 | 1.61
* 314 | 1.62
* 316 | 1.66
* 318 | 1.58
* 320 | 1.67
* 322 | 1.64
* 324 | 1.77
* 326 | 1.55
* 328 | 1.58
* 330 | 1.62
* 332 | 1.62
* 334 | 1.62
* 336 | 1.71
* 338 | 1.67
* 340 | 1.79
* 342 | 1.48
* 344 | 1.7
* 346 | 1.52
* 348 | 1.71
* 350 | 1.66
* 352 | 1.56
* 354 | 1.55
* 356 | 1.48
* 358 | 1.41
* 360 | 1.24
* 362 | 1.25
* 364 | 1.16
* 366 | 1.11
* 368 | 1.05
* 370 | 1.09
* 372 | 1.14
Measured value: 0.11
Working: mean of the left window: 1.21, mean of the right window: 1.64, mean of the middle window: 1.3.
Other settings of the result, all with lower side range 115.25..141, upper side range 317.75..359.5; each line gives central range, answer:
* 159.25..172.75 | 0.10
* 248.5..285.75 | 0.17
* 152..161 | 0.49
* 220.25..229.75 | 0.22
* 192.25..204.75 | 0.13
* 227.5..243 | 0.21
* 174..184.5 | 0.06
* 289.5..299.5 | 0.08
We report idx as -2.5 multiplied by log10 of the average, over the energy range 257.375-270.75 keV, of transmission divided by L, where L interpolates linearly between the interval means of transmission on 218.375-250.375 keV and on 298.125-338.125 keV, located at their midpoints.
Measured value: 0.07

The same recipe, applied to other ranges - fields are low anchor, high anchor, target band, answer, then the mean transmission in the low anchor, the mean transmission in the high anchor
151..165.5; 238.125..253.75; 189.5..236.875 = -0.107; 1.04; 1.28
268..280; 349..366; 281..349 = -0.152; 1.32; 1.4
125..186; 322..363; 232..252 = 0.101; 1.25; 1.58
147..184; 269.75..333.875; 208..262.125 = 0.053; 1.21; 1.5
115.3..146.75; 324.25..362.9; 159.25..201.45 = 0.034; 1.37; 1.57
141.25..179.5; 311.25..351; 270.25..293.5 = 0.083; 1.16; 1.64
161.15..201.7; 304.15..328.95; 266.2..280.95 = 0.164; 1.39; 1.62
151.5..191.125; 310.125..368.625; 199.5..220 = 0.014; 1.29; 1.54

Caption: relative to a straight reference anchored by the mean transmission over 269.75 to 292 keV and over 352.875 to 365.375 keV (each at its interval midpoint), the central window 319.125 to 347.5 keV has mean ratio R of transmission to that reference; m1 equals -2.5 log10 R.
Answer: -0.21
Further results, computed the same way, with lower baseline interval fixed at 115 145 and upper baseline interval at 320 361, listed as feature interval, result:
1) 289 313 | 0.04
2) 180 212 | 0.08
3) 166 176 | -0.01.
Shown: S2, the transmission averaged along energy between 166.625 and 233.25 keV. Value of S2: 1.35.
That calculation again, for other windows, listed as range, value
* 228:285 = 1.31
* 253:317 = 1.42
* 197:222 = 1.32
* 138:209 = 1.25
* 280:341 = 1.56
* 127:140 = 1.43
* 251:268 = 1.32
